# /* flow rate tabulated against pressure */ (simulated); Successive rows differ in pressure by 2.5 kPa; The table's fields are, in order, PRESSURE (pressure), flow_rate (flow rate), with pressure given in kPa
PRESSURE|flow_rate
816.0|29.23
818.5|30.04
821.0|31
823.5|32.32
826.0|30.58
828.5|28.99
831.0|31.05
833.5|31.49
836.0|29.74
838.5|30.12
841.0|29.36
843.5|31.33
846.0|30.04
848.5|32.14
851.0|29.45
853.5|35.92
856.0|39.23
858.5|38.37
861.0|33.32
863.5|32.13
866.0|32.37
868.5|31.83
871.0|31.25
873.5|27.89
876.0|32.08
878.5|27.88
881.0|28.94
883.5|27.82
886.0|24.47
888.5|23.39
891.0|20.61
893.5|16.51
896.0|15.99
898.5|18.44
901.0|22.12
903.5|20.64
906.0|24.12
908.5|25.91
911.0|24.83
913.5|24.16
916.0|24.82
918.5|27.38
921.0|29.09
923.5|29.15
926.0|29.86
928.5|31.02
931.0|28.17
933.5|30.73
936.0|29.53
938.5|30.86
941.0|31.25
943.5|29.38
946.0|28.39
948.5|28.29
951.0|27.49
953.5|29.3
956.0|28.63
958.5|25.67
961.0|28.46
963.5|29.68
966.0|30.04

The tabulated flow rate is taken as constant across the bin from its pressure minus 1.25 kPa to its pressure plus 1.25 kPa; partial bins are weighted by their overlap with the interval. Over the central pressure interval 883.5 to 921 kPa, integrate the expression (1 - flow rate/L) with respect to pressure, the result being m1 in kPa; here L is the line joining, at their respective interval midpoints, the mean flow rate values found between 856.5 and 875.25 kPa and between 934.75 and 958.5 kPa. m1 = 9.9 kPa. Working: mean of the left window 32.7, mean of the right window 29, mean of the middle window 22.8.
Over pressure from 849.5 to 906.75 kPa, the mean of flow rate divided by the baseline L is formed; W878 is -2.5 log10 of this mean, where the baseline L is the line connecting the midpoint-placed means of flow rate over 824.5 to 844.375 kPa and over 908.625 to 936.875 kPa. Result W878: 0.061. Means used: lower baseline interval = 30.3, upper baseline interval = 28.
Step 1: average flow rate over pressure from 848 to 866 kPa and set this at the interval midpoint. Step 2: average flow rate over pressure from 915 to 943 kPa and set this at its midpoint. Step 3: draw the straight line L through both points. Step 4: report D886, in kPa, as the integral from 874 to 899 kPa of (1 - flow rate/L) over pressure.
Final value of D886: 6.5 kPa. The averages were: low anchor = 34.3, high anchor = 29.3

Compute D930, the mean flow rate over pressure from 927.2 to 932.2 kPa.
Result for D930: 29.6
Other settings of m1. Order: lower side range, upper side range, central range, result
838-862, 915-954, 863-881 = 0.79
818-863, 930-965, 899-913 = 3.18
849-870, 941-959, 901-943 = 3.66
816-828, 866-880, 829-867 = -2.27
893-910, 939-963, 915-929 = -2.57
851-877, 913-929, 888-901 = 4.87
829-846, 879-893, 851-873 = -4.98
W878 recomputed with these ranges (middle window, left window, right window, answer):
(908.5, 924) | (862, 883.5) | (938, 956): 0.13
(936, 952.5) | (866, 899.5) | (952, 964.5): -0.06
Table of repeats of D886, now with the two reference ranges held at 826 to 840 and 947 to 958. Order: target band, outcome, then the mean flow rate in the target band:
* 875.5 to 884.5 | 0.16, 29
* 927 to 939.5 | -0.64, 30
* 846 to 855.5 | -0.86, 32.7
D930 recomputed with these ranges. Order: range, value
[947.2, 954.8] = 28.4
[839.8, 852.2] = 30.5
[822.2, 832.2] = 30.7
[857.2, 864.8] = 34.6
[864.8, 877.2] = 31.1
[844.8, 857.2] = 33.3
